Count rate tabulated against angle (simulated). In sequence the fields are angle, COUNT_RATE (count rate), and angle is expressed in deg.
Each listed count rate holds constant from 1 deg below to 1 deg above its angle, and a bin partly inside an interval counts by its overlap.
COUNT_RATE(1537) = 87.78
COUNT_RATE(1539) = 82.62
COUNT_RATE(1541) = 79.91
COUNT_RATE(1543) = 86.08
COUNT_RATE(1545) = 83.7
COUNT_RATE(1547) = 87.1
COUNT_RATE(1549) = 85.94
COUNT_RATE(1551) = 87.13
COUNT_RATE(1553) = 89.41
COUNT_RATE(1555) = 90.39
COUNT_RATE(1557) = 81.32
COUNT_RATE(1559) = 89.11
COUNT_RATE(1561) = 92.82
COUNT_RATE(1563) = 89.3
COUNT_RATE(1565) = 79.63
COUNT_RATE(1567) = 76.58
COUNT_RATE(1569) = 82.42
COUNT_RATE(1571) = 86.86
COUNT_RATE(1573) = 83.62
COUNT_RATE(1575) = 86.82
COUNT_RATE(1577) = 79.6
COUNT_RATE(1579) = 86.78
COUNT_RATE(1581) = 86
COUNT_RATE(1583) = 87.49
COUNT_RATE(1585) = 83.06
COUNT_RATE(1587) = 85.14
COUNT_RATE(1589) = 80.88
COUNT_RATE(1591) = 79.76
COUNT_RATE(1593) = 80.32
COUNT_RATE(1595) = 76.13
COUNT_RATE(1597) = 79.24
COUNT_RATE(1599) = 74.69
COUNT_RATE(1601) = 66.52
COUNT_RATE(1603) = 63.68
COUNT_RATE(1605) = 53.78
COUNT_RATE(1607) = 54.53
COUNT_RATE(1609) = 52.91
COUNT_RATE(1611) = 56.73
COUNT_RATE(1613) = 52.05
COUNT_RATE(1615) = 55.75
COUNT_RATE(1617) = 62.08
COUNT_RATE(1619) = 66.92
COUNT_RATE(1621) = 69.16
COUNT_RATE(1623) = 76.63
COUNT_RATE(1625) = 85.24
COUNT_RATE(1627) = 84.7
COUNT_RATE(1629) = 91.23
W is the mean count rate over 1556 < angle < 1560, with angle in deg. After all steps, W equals 85.2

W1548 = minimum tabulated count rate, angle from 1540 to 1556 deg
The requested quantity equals 79.91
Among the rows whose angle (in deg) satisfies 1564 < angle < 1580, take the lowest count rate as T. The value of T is 76.58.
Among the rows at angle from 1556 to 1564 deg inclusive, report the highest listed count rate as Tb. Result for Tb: 92.82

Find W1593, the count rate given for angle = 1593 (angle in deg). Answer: 80.32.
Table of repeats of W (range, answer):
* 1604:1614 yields 54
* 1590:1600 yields 78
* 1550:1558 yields 87.1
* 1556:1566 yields 86.4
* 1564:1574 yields 81.8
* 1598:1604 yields 68.3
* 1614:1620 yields 61.6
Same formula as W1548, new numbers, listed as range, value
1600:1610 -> 52.91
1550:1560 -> 81.32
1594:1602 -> 66.52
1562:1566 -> 79.63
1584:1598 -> 76.13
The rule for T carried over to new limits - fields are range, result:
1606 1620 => 52.05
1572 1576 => 83.62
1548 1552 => 85.94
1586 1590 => 80.88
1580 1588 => 83.06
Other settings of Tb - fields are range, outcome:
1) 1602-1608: 63.68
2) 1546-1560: 90.39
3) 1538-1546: 86.08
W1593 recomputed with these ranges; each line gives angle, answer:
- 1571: 86.86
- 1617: 62.08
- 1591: 79.76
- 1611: 56.73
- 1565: 79.63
